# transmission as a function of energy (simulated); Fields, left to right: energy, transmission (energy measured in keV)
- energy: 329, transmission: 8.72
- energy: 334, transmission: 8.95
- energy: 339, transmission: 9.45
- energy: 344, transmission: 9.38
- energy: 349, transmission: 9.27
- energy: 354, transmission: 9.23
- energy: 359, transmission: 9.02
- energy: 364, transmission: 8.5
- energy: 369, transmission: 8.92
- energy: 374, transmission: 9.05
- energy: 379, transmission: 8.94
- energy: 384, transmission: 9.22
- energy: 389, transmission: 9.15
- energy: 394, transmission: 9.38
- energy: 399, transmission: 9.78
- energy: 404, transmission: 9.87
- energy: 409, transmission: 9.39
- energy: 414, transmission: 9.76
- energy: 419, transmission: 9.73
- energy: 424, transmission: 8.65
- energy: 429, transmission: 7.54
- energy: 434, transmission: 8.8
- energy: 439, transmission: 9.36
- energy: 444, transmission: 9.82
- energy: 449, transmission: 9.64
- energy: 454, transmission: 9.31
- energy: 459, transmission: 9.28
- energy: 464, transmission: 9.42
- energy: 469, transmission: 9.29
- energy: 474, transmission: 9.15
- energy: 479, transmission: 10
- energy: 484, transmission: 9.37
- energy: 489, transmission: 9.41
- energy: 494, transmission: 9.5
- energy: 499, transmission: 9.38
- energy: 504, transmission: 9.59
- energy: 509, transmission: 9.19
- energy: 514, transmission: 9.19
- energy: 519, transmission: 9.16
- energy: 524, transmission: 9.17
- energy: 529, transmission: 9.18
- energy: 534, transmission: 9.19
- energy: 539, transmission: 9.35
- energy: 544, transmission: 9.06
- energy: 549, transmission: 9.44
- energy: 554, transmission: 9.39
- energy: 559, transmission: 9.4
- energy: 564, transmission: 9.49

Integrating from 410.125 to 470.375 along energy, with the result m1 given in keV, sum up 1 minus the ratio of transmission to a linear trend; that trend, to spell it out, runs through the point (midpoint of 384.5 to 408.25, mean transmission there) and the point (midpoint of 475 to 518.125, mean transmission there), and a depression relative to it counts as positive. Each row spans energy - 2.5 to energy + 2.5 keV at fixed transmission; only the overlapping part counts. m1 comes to 1.6 keV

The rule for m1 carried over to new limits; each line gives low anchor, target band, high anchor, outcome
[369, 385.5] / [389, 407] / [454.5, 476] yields -0.99 keV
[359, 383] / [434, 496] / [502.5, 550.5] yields -2.26 keV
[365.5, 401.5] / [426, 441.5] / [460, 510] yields 1.23 keV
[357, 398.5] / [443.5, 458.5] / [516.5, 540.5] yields -0.64 keV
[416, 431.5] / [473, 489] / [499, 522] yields -0.78 keV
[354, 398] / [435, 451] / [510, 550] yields -0.71 keV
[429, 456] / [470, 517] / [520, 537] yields -1.11 keV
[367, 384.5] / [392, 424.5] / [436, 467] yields -1.27 keV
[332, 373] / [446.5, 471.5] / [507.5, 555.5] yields -0.59 keV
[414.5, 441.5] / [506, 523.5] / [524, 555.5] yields -0.03 keV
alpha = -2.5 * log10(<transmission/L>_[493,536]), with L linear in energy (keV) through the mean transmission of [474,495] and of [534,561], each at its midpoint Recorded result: 0.02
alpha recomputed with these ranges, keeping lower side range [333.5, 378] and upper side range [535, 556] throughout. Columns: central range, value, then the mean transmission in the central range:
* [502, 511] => -0.02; 9.39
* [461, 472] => -0.02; 9.34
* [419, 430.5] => 0.08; 8.5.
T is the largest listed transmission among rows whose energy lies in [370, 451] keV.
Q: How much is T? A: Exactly 9.87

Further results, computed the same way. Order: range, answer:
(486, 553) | 9.59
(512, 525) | 9.19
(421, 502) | 10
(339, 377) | 9.45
